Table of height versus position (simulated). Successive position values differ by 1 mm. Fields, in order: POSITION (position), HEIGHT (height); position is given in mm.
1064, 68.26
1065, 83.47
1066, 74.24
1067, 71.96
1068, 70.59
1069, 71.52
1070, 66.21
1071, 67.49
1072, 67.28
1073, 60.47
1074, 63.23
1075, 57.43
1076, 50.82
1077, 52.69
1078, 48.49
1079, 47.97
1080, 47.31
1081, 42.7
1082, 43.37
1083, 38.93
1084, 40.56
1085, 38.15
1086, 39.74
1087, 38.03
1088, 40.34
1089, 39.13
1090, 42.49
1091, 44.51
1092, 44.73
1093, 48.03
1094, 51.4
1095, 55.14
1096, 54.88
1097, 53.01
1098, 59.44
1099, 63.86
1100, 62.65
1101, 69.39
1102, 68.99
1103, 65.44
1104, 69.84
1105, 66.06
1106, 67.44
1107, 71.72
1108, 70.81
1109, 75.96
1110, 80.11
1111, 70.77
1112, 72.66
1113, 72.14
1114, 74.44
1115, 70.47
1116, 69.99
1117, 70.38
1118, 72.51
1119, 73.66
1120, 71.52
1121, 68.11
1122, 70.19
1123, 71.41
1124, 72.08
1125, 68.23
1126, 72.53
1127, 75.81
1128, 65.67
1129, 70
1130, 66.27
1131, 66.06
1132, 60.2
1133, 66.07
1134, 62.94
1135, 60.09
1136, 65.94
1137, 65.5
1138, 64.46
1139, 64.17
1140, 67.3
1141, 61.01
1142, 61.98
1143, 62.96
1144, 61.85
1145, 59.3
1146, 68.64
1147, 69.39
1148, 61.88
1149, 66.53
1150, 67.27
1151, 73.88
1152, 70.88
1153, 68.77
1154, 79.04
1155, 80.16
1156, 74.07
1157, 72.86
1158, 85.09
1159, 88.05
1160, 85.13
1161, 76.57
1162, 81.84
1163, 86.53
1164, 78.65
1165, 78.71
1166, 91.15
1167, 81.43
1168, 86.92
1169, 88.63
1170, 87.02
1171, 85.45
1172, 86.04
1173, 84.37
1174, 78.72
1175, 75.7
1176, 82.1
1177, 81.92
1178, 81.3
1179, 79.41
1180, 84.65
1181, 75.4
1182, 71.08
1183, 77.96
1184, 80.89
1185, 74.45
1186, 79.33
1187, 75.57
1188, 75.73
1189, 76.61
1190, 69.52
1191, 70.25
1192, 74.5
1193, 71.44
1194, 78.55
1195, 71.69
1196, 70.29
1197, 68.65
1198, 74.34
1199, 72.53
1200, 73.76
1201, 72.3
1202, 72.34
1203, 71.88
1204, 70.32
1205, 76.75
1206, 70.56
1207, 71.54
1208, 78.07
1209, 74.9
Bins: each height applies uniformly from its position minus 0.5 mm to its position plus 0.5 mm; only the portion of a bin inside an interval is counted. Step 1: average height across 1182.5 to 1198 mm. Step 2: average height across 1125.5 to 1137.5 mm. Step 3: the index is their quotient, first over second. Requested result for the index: 1.12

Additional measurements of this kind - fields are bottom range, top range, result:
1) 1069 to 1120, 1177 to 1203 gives 1.28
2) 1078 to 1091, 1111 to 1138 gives 1.64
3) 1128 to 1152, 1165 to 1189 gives 1.24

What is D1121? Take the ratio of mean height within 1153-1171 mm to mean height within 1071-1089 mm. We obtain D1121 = 1.70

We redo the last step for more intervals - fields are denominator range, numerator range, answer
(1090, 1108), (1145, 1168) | 1.28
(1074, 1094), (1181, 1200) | 1.64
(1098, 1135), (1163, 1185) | 1.18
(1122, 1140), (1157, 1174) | 1.25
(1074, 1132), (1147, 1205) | 1.28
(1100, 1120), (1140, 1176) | 1.07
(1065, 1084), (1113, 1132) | 1.21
